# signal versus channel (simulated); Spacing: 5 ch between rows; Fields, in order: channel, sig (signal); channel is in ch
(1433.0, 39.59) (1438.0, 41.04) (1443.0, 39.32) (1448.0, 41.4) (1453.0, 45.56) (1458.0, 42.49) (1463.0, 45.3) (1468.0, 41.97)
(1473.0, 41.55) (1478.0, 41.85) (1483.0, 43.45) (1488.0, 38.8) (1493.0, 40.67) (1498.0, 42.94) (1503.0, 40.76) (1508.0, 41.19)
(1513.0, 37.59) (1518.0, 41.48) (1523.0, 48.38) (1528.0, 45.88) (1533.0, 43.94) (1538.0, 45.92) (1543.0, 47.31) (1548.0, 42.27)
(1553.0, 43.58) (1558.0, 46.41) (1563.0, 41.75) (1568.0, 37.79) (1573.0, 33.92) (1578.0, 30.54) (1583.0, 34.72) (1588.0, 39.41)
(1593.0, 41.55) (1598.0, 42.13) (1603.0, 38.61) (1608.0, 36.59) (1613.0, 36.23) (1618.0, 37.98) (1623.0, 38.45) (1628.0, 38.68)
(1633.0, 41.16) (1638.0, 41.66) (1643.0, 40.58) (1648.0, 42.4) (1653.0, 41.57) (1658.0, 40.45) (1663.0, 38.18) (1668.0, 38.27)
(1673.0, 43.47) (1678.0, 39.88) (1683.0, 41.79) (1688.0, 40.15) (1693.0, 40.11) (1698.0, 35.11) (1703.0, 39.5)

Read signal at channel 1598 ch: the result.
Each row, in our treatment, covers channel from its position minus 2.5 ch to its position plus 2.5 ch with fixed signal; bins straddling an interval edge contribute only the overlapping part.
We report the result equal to 42.13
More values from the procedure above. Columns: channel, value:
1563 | 41.75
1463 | 45.3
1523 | 48.38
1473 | 41.55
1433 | 39.59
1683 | 41.79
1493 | 40.67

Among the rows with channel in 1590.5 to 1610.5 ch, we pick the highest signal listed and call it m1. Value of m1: 42.13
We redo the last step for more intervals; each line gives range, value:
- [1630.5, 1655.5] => 42.4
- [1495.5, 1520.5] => 42.94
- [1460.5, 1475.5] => 45.3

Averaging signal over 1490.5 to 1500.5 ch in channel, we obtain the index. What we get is 41.8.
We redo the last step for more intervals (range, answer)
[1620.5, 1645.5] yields 40.1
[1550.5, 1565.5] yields 43.9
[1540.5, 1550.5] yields 44.8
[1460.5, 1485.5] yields 42.8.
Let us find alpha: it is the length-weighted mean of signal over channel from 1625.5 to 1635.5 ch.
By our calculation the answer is 39.9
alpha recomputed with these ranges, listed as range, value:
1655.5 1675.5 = 40.1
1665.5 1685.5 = 40.9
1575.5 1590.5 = 34.9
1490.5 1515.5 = 40.6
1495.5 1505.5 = 41.9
